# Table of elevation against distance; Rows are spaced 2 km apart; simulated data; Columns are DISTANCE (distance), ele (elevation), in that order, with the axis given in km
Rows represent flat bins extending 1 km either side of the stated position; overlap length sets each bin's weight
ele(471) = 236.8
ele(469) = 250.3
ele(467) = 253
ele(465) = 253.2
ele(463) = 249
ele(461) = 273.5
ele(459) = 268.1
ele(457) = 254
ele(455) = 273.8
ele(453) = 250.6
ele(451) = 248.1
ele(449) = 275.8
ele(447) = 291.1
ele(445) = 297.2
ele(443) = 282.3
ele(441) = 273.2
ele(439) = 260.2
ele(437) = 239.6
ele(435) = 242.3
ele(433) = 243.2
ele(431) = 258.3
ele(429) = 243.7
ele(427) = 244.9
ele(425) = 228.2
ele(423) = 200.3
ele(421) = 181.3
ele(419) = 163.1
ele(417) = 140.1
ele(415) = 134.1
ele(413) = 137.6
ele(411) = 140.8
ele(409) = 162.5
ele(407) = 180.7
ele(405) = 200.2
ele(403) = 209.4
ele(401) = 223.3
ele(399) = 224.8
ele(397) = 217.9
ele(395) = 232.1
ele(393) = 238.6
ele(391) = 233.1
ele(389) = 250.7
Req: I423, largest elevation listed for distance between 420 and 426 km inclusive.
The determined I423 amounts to 228.2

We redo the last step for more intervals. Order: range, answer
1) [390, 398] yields 238.6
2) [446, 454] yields 291.1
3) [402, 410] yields 209.4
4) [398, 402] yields 224.8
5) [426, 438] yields 258.3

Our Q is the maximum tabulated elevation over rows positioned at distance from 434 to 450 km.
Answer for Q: 297.2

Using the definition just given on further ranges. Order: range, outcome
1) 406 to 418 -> 180.7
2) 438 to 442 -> 273.2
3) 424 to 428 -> 244.9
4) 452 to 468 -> 273.8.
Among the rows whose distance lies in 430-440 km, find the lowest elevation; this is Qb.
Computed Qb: 239.6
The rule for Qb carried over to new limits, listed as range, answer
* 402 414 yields 137.6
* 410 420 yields 134.1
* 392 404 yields 209.4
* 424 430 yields 228.2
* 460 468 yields 249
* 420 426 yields 181.3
